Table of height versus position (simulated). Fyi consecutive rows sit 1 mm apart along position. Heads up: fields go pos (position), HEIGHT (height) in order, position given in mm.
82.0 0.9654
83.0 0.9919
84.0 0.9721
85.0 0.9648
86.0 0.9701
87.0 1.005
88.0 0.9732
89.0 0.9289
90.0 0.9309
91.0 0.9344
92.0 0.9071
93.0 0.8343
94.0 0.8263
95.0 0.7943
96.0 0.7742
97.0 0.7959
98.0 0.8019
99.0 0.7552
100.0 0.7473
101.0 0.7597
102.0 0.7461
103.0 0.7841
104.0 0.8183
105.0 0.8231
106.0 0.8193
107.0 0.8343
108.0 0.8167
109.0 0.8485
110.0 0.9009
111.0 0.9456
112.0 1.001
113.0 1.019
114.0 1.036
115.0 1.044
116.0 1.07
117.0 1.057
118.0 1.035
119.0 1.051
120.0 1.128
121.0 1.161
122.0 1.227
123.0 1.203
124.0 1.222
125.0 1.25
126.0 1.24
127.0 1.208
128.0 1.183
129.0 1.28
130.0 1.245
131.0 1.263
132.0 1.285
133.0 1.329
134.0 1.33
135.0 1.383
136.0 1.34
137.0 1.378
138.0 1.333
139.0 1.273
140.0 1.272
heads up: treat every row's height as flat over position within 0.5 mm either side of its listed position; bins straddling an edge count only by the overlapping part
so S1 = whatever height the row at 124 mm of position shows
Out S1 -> 1.222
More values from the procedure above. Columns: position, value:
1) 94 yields 0.8263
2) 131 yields 1.263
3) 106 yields 0.8193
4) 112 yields 1.001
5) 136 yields 1.34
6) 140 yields 1.272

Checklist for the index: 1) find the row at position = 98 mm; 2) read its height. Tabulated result 0.8019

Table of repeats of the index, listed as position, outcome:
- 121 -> 1.161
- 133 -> 1.329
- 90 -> 0.9309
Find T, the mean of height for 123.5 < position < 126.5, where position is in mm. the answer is 1.24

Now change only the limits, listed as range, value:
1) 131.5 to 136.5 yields 1.33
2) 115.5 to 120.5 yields 1.07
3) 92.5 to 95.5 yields 0.818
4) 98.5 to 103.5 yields 0.758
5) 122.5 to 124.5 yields 1.21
